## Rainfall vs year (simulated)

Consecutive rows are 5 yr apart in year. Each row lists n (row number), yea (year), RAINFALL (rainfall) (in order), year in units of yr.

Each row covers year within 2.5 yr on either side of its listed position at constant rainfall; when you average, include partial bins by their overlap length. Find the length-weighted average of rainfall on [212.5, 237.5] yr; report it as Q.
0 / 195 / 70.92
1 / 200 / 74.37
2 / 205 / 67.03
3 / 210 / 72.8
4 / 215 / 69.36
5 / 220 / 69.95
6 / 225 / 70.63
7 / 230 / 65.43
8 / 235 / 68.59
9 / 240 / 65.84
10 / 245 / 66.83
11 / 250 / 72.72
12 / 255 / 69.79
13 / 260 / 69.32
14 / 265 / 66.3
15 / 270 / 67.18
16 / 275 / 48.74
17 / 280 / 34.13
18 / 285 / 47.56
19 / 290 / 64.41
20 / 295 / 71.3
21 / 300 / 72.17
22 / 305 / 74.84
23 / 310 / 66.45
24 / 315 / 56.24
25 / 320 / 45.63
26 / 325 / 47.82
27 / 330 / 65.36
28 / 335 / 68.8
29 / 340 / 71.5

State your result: 68.8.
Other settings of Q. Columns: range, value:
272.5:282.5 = 41.4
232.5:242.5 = 67.2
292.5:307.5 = 72.8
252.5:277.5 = 64.3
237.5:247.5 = 66.3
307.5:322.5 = 56.1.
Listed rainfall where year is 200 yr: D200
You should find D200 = 74.37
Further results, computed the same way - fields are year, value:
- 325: 47.82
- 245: 66.83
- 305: 74.84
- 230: 65.43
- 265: 66.3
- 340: 71.5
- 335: 68.8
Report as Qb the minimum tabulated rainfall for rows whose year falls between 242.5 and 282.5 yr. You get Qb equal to 34.13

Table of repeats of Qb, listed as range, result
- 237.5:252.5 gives 65.84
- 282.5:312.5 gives 47.56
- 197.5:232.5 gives 65.43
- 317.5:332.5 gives 45.63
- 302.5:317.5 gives 56.24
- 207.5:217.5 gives 69.36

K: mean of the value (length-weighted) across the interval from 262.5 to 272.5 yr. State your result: 66.7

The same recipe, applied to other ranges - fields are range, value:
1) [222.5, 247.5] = 67.5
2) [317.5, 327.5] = 46.7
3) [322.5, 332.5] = 56.6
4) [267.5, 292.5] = 52.4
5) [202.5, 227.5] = 70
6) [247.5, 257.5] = 71.3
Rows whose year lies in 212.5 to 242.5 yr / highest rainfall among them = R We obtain 70.63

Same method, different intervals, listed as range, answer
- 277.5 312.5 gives 74.84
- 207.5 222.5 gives 72.8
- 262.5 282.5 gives 67.18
